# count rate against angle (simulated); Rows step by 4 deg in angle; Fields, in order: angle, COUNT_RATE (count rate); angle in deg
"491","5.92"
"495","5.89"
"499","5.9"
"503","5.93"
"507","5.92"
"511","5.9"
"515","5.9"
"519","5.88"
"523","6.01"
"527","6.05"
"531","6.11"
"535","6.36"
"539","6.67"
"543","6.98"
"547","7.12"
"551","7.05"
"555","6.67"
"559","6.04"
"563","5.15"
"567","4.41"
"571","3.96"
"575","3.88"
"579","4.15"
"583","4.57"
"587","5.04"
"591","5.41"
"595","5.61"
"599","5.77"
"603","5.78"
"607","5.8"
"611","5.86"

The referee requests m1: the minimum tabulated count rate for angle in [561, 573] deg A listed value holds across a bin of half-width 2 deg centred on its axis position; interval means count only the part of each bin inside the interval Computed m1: 3.96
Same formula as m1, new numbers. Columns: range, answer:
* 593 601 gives 5.61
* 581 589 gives 4.57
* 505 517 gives 5.9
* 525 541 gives 6.05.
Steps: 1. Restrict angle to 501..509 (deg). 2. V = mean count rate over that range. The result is 5.92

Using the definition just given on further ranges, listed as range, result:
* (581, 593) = 5.01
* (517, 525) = 5.95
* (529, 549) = 6.65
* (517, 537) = 6.08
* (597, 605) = 5.78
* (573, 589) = 4.41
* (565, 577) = 4.08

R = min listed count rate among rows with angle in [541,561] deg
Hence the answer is 6.04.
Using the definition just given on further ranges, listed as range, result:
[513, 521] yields 5.88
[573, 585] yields 3.88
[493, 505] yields 5.89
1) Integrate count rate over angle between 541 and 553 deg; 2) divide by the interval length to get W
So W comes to 7.05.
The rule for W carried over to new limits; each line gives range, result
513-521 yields 5.89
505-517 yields 5.91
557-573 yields 4.89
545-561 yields 6.72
